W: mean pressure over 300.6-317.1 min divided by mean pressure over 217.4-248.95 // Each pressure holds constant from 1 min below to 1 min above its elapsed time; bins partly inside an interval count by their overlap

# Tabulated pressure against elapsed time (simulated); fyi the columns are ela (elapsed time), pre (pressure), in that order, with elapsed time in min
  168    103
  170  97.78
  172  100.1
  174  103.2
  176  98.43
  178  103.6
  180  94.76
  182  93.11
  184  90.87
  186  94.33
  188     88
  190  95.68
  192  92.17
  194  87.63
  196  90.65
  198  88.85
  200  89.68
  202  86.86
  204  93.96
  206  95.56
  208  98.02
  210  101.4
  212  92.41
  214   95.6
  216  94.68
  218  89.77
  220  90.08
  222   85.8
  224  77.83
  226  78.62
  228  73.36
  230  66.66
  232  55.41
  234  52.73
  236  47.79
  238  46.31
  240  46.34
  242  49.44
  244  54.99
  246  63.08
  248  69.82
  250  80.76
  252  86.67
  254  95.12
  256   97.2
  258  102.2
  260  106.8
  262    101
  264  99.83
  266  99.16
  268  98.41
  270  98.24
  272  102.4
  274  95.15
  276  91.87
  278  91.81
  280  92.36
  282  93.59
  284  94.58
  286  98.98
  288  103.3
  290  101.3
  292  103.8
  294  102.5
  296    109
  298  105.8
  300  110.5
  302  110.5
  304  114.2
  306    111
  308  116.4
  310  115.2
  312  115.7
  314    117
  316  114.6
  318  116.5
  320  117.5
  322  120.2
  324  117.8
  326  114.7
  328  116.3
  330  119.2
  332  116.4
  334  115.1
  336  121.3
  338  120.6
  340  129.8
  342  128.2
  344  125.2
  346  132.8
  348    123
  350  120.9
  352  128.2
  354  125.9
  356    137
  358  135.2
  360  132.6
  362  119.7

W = 1.8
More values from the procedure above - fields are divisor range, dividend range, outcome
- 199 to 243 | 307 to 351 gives 1.54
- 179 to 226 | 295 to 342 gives 1.27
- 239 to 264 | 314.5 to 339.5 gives 1.47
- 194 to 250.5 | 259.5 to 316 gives 1.34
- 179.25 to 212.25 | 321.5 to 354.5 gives 1.32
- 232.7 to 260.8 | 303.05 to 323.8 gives 1.63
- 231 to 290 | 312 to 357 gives 1.45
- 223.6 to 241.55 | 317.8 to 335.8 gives 1.97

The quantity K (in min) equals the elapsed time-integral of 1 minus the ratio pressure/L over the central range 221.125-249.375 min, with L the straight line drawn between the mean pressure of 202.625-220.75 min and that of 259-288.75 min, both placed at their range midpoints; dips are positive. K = 9.9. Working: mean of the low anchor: 94.5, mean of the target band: 62.2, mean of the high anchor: 97.8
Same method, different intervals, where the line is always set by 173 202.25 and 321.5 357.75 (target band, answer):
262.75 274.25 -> 1.1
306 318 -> 0.2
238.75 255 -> 5.8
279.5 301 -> 2.3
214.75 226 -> 1.4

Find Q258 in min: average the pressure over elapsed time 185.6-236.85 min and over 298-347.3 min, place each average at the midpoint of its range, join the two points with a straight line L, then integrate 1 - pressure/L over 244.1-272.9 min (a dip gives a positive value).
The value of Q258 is 2.2 min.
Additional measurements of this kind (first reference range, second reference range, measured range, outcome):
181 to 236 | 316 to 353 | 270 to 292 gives 1.9 min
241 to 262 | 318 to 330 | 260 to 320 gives -2.5 min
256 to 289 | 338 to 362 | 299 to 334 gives -0.1 min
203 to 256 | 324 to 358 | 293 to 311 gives -0.6 min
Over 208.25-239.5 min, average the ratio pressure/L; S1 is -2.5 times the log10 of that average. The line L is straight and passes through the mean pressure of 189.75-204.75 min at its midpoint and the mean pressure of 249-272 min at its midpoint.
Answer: 0.21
